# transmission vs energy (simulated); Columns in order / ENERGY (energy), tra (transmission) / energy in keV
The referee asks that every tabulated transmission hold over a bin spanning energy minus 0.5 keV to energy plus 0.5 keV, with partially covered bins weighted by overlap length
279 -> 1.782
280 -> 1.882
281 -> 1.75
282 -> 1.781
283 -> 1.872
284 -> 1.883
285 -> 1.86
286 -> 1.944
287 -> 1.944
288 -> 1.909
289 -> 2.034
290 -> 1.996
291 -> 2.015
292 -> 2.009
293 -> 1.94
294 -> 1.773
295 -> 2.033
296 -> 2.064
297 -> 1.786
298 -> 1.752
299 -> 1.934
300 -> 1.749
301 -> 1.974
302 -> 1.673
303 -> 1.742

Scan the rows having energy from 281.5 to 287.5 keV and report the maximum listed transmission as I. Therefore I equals 1.944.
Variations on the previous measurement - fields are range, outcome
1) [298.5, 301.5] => 1.974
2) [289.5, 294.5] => 2.015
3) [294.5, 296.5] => 2.064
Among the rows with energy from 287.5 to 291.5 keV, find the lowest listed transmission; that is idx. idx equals 1.909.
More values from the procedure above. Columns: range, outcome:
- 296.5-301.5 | 1.749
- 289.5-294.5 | 1.773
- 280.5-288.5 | 1.75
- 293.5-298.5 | 1.752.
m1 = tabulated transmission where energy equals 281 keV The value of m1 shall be 1.75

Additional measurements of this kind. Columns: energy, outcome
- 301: 1.974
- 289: 2.034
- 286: 1.944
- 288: 1.909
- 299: 1.934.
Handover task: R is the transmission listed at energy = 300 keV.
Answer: 1.749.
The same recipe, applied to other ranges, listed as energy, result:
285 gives 1.86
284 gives 1.883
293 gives 1.94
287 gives 1.944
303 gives 1.742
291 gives 2.015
